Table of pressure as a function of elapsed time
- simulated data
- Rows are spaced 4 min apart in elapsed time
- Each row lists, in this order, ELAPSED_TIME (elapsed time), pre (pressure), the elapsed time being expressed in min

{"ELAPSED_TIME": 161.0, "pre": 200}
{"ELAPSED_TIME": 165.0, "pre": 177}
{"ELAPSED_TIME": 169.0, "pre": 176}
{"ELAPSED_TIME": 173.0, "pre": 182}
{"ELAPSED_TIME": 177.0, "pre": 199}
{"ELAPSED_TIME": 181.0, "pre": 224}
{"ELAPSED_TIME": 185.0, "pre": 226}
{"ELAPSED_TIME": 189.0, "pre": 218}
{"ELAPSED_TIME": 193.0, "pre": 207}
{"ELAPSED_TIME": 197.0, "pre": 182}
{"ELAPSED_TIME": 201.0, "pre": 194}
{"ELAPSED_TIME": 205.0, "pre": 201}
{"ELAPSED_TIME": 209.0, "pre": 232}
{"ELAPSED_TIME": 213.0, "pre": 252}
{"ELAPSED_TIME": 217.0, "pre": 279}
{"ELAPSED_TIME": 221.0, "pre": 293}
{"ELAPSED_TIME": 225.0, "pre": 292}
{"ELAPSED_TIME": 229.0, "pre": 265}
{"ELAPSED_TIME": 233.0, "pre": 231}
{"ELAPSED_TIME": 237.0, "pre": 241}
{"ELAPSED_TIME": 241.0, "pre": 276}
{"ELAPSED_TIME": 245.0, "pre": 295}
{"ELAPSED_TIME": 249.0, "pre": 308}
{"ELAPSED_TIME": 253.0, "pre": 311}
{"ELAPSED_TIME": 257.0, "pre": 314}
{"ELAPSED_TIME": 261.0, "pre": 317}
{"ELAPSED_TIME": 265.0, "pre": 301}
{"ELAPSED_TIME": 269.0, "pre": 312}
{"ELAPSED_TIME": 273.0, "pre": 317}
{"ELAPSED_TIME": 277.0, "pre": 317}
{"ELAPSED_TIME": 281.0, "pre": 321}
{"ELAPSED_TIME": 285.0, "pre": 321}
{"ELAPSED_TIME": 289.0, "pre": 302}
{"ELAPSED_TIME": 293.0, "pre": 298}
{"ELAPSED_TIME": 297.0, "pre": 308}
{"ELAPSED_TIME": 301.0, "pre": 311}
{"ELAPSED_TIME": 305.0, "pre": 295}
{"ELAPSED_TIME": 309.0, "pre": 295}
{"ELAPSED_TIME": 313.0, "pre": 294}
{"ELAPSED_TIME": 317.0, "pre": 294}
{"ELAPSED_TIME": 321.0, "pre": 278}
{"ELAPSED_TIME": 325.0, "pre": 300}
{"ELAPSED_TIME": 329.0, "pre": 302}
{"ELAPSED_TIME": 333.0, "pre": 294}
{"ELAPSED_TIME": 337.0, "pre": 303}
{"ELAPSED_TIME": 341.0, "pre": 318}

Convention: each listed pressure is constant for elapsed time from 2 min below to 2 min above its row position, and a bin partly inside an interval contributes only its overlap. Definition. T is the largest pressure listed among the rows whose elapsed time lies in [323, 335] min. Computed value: 302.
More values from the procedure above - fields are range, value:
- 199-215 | 252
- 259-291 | 321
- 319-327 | 300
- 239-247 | 295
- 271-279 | 317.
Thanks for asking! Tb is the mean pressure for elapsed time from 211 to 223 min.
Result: 275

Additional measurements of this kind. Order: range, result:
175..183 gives 212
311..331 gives 294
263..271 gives 306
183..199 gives 208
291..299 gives 303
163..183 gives 192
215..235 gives 272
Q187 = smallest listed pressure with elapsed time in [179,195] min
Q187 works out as 207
